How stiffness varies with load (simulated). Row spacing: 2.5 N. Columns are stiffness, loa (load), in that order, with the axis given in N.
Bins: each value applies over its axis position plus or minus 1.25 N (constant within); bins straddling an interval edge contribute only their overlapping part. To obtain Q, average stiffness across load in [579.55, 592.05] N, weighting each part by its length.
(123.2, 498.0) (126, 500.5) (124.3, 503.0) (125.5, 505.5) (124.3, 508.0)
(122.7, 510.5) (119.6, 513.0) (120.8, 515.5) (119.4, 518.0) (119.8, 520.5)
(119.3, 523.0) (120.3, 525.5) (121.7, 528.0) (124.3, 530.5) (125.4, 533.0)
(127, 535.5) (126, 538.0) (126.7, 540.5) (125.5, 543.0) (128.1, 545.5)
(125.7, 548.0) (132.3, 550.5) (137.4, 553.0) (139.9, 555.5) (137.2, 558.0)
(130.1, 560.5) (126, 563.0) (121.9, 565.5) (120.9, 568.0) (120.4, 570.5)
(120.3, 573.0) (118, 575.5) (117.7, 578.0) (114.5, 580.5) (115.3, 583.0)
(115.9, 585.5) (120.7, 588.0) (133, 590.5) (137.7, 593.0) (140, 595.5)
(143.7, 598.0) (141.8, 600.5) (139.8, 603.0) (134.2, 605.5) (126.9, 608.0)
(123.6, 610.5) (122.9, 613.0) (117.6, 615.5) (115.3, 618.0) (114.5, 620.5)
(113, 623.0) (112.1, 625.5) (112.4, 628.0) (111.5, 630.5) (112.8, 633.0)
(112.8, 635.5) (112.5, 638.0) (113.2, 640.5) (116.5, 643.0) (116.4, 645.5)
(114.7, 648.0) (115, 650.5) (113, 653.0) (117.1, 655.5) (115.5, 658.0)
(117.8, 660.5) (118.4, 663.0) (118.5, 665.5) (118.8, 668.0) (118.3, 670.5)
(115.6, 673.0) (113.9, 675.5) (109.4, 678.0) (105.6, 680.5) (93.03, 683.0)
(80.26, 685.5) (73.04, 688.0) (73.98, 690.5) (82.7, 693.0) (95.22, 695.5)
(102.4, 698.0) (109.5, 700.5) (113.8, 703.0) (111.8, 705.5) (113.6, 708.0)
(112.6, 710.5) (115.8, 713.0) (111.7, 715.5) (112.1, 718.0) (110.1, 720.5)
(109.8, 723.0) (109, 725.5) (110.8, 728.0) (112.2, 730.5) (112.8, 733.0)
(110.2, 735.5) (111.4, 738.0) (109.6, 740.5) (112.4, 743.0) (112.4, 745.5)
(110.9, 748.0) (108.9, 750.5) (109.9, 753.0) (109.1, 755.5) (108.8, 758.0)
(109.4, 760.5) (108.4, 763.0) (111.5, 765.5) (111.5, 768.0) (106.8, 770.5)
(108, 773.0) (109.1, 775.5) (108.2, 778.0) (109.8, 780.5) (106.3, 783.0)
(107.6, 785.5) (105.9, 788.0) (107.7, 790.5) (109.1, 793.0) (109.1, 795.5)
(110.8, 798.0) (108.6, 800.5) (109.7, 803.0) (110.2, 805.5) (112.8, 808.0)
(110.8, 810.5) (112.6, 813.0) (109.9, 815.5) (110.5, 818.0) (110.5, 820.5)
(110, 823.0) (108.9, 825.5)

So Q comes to 120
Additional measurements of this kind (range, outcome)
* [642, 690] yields 109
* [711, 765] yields 111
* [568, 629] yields 124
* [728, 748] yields 111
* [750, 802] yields 109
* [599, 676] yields 118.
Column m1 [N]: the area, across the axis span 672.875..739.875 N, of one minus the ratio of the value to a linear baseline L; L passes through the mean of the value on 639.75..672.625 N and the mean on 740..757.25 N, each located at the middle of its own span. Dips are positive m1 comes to 4.9 N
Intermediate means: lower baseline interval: 116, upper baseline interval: 110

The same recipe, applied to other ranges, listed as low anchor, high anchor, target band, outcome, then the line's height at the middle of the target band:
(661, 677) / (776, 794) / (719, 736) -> 0.26 N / 112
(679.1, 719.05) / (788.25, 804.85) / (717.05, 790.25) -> -3.16 N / 105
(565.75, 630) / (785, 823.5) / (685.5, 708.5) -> 4.13 N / 117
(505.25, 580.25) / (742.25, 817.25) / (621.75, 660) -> 1.42 N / 118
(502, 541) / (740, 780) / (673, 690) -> 2.64 N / 114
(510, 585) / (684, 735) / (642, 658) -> -0.61 N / 111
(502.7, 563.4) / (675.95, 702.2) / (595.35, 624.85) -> -4.53 N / 110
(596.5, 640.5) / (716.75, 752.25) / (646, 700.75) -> 5.16 N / 116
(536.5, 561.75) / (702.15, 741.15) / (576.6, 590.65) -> 0.95 N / 127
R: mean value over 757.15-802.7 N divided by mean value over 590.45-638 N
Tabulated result 0.88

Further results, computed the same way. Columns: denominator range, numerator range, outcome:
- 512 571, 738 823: 0.87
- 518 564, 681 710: 0.76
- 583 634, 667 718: 0.83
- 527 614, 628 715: 0.85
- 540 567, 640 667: 0.89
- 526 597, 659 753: 0.85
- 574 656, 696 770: 0.92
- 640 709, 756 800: 1.01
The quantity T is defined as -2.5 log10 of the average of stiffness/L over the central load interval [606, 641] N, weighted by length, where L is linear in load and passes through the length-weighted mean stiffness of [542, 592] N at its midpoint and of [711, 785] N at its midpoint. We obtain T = 0.04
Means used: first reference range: 125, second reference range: 110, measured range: 116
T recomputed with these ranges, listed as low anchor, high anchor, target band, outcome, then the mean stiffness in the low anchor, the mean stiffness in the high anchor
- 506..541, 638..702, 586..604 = -0.18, 123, 107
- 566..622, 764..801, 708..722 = 0.02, 125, 109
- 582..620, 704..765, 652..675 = 0.03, 128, 111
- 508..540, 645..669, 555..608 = -0.07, 122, 116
